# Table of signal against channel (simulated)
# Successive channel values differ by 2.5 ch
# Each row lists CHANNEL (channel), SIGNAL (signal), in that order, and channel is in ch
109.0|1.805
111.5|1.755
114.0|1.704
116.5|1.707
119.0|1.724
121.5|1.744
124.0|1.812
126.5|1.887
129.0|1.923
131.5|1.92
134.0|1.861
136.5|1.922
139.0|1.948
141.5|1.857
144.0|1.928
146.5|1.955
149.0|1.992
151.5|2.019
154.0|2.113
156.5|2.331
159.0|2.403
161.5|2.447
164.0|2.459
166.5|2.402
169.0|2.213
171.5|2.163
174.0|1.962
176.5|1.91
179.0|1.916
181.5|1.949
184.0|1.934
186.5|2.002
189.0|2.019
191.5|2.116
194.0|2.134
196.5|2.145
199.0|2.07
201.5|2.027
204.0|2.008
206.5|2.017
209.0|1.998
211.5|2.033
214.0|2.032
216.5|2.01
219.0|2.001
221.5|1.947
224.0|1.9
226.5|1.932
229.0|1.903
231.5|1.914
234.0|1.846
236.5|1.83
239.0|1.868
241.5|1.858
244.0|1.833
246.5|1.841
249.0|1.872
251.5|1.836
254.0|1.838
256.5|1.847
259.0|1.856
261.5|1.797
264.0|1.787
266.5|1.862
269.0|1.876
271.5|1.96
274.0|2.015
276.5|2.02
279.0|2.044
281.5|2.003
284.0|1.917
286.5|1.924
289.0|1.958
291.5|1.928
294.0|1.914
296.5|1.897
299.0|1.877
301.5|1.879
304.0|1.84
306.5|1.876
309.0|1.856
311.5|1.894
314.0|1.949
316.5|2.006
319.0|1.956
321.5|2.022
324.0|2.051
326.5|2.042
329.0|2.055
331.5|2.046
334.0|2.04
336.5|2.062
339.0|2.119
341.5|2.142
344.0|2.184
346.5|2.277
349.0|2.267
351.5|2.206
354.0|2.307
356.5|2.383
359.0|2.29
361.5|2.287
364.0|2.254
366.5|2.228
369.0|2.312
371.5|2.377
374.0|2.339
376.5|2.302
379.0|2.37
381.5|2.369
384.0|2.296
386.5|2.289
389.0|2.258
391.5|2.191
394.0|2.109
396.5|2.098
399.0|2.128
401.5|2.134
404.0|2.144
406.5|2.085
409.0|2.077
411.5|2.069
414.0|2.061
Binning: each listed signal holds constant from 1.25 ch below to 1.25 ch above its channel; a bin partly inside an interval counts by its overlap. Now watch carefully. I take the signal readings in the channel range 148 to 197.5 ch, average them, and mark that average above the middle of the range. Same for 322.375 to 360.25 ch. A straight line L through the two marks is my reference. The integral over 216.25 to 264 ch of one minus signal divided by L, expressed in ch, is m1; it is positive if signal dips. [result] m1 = 6.0 ch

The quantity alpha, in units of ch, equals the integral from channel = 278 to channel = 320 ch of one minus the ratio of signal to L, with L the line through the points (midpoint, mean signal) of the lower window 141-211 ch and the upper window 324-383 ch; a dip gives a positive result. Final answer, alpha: 5.0 ch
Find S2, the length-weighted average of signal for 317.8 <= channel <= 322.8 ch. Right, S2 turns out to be 1.99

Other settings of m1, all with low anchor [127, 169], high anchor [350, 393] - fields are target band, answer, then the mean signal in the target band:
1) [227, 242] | 2.1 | 1.87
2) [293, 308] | 2.4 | 1.88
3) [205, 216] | 0.7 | 2.02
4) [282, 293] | 1.4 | 1.94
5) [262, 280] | 2.2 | 1.93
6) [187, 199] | 0.2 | 2.09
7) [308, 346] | 3.7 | 2.03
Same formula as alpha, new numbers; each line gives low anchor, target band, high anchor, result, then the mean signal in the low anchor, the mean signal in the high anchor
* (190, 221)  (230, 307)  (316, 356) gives 7.0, 2.05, 2.12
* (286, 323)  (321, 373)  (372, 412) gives -3.3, 1.92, 2.21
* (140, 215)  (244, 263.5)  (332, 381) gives 2.9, 2.08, 2.25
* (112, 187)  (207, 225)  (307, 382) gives 0.6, 2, 2.16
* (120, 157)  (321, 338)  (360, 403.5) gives 1.1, 1.94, 2.25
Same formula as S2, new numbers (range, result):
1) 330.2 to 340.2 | 2.07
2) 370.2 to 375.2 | 2.36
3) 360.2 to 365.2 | 2.27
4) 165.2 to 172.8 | 2.26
